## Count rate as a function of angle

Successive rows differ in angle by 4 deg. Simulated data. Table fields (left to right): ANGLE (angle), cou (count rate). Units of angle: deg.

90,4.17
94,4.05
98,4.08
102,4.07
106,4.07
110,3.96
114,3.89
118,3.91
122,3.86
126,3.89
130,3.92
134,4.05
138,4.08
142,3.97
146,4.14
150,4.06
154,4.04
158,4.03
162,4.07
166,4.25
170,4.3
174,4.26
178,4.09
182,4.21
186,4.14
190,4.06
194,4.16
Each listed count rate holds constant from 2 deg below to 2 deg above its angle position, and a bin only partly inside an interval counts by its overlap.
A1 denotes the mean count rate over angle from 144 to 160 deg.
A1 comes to 4.07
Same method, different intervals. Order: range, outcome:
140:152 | 4.06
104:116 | 3.97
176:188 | 4.15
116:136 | 3.93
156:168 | 4.12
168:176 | 4.28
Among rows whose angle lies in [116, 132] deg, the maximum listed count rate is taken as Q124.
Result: 3.92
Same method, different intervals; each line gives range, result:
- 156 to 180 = 4.3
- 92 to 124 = 4.08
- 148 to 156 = 4.06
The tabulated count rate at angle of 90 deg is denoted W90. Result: 4.17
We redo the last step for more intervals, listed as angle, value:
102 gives 4.07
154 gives 4.04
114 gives 3.89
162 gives 4.07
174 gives 4.26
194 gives 4.16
